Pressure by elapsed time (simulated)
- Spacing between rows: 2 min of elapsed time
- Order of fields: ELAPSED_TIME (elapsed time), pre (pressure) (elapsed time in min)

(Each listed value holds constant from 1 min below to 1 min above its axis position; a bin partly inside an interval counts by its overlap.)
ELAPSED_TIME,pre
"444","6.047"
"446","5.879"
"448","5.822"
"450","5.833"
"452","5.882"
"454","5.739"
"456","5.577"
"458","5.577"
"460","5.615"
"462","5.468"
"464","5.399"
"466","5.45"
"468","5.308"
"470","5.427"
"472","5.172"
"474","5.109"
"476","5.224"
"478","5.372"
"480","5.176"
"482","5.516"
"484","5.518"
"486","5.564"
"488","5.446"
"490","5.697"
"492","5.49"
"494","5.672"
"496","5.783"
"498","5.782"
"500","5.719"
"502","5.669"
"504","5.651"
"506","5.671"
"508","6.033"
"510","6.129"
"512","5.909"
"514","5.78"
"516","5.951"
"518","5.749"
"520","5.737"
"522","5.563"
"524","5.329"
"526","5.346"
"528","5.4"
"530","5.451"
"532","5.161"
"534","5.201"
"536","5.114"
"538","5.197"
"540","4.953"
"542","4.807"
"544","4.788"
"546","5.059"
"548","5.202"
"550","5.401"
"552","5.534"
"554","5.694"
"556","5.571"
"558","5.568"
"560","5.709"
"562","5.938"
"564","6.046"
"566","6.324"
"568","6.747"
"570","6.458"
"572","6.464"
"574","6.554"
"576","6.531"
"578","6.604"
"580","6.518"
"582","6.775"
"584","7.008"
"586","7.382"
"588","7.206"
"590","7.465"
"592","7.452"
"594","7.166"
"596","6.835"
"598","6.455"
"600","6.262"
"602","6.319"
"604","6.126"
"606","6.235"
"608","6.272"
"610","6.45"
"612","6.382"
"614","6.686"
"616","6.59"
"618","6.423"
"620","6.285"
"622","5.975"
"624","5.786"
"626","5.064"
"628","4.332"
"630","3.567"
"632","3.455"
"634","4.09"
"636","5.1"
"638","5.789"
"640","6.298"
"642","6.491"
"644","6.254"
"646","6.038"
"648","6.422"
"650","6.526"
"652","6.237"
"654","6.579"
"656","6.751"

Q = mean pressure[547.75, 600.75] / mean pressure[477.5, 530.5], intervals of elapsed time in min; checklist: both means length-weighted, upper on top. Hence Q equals 1.14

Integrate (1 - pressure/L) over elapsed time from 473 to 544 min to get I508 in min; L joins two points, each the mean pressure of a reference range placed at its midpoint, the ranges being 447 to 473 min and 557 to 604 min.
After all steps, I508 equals 5.54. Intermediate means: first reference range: 5.56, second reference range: 6.59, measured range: 5.5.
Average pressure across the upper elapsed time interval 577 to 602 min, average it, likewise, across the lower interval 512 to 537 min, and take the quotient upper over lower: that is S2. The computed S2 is 1.26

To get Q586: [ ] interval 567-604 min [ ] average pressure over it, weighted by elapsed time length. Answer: 6.77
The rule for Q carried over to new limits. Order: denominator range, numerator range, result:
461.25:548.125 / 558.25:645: 1.13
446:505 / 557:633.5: 1.12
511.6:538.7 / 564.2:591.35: 1.23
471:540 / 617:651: 1.00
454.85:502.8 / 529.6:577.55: 1.03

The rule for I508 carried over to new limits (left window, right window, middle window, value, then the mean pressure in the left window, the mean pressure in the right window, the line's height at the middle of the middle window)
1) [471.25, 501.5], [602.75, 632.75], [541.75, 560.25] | 0.9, 5.49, 5.73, 5.61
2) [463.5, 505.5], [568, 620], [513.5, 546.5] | 3.5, 5.49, 6.66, 5.97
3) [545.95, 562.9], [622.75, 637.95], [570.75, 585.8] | -4.1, 5.54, 4.59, 5.24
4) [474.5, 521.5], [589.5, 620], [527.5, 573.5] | 4.1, 5.66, 6.58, 6.11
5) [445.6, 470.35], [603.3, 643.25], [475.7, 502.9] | 0.3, 5.61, 5.67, 5.62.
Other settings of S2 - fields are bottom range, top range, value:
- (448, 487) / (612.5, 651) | 1.03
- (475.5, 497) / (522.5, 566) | 0.98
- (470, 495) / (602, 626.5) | 1.15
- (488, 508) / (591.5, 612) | 1.15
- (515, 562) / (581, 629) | 1.20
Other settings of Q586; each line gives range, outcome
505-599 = 5.98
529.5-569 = 5.47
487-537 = 5.62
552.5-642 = 6.14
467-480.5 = 5.26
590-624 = 6.5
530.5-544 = 5.07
